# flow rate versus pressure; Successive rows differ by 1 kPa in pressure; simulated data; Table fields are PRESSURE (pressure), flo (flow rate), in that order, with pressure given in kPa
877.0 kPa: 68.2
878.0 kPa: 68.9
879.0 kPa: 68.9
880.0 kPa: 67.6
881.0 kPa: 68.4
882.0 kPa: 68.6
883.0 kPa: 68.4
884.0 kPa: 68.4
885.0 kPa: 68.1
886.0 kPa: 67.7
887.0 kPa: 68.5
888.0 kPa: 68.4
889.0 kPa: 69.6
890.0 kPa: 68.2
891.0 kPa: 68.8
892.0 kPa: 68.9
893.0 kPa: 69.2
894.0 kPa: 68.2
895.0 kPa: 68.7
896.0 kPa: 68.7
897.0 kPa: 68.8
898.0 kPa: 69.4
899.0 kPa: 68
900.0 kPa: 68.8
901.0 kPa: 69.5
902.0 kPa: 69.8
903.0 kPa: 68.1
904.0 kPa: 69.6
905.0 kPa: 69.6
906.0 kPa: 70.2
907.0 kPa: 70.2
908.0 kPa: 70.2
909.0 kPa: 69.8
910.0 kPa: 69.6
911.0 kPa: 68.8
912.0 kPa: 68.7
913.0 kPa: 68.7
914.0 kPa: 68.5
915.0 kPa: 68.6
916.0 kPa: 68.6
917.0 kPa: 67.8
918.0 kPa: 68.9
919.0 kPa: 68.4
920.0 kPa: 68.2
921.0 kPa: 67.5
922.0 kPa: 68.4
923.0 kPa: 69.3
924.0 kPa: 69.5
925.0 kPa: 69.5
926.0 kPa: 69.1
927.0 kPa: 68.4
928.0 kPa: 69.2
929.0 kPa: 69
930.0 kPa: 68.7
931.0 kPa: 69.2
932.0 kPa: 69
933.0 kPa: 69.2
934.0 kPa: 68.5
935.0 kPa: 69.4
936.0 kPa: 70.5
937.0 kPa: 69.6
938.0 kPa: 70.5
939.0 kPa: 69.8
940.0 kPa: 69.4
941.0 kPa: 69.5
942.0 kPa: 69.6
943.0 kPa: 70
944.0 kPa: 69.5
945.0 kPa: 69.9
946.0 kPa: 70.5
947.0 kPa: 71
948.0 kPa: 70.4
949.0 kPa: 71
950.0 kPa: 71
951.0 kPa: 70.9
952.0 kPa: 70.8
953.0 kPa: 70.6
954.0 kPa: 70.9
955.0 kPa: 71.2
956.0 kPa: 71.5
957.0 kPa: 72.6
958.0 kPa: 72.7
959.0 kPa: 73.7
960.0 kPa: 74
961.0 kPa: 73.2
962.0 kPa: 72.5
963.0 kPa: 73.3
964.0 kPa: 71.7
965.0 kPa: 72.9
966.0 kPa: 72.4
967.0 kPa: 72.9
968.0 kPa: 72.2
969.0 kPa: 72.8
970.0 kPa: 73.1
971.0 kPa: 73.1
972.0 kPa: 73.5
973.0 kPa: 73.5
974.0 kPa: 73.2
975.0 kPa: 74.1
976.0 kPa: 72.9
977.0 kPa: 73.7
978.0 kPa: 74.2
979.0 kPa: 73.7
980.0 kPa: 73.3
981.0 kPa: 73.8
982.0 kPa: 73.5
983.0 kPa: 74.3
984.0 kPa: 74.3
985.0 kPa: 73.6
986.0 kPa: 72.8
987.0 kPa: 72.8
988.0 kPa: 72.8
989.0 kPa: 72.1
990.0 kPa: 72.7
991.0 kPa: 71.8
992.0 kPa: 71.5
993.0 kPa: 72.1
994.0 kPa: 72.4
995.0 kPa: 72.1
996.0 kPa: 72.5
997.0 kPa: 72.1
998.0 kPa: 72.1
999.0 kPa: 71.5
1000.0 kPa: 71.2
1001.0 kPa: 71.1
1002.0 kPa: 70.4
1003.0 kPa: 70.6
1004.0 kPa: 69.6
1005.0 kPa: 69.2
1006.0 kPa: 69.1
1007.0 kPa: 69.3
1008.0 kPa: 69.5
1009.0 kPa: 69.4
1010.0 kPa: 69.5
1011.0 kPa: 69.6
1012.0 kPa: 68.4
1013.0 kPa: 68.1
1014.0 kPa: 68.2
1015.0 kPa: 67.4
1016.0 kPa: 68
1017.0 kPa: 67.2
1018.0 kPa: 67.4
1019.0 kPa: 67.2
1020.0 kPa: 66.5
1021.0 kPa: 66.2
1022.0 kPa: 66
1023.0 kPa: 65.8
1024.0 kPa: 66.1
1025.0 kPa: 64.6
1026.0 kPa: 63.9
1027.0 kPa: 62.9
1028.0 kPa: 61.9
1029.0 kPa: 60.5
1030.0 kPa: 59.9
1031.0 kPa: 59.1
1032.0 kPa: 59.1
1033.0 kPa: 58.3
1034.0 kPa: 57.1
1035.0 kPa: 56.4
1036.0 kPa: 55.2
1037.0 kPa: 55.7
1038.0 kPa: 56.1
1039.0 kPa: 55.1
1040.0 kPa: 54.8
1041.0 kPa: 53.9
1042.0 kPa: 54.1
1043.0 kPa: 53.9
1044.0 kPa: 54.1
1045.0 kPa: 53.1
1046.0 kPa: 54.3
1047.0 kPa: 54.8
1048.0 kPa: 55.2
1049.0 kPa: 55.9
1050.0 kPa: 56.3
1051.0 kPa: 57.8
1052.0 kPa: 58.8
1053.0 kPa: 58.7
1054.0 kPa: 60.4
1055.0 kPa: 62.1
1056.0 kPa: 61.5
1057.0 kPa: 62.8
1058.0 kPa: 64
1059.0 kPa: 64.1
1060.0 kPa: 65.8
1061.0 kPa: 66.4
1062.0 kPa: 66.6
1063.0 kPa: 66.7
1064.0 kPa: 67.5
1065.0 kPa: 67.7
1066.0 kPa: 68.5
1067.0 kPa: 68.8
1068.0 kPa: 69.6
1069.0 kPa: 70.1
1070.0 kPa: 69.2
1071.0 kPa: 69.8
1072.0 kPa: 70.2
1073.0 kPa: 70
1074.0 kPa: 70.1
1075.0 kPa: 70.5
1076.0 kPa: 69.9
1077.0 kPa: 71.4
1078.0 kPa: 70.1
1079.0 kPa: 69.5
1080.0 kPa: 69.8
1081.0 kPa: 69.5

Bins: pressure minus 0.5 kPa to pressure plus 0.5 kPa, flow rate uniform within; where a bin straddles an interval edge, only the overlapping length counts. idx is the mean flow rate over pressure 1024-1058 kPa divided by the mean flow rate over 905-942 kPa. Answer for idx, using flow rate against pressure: 0.84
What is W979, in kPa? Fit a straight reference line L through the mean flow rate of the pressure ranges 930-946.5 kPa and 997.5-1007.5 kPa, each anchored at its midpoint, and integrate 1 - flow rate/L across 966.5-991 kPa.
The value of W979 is -1.1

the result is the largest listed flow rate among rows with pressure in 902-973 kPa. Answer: 74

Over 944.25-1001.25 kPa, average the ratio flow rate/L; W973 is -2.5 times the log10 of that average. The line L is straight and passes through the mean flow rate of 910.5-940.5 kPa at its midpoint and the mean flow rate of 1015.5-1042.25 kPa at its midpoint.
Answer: -0.11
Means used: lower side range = 69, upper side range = 61.1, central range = 72.4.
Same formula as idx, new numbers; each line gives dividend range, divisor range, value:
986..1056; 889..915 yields 0.93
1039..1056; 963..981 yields 0.77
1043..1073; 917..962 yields 0.90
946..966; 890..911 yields 1.04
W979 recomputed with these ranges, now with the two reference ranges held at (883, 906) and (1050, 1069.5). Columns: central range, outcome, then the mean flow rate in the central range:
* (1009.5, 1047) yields 2.2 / 61.4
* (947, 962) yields -1.0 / 71.8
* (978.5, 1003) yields -2.3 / 72.5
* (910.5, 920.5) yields 0.0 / 68.5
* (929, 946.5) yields -0.5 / 69.6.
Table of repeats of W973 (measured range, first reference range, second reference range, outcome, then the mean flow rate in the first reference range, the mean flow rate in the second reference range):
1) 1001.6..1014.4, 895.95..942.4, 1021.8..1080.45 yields -0.076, 69.1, 62.4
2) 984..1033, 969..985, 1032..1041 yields -0.068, 73.6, 56.1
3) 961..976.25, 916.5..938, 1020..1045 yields -0.123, 69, 59.2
